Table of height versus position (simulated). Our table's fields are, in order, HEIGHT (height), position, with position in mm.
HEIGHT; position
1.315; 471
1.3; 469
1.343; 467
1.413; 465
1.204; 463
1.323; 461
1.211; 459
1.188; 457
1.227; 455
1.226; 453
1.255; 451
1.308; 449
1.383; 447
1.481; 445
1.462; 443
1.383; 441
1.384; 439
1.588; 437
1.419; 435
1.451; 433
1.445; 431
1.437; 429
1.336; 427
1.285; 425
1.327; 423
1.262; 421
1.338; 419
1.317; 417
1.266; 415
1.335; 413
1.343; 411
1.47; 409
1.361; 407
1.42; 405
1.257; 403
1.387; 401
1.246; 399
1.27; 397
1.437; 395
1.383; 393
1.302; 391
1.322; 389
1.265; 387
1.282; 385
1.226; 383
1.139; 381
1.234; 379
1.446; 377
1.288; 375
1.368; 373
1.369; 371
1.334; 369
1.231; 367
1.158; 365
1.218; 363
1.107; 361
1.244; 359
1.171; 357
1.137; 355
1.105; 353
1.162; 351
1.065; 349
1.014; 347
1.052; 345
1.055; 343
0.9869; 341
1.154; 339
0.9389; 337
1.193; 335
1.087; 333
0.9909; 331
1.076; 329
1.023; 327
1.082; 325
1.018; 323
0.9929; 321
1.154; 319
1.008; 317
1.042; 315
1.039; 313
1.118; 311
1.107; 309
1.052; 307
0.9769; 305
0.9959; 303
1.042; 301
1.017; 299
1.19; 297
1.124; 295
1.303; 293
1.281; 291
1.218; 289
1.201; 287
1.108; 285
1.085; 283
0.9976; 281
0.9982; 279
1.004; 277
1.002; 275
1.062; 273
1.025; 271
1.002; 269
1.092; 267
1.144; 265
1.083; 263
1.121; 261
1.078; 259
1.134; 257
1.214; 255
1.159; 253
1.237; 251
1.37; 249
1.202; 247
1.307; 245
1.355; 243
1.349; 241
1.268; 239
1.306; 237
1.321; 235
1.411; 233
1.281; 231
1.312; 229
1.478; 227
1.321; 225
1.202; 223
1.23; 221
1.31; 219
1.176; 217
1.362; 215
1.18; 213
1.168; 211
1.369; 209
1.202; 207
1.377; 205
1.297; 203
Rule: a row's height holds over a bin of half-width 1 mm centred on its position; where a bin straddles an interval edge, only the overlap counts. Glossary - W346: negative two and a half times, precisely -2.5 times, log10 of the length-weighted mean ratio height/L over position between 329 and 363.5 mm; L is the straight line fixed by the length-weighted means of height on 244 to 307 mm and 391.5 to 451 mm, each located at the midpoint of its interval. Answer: 0.135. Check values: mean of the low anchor 1.12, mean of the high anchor 1.37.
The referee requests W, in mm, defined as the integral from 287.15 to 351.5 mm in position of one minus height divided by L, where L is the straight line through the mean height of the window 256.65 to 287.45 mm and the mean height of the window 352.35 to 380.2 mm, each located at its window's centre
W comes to 4.1 mm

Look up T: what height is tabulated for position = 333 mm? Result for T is 1.087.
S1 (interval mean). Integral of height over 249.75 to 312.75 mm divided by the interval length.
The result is 1.1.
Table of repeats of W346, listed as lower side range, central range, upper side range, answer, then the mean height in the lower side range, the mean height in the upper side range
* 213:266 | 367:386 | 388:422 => 0.023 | 1.26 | 1.34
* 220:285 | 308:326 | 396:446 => 0.185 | 1.19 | 1.37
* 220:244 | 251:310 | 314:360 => 0.101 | 1.32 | 1.08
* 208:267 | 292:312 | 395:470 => 0.175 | 1.25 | 1.34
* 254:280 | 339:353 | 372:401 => 0.151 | 1.07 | 1.3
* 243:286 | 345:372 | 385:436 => 0.083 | 1.12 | 1.35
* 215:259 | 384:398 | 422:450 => 0.044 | 1.28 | 1.41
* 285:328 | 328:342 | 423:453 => 0.096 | 1.09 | 1.39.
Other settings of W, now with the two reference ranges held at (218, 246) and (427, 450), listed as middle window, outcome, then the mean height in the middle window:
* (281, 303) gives 3.4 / 1.14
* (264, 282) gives 4.1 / 1.04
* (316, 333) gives 4.0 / 1.05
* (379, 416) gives 2.4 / 1.32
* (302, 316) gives 3.2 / 1.05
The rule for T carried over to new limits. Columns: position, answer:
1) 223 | 1.202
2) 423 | 1.327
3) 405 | 1.42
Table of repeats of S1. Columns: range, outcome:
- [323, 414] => 1.21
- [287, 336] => 1.09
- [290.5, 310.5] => 1.1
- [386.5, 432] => 1.34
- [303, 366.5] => 1.08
